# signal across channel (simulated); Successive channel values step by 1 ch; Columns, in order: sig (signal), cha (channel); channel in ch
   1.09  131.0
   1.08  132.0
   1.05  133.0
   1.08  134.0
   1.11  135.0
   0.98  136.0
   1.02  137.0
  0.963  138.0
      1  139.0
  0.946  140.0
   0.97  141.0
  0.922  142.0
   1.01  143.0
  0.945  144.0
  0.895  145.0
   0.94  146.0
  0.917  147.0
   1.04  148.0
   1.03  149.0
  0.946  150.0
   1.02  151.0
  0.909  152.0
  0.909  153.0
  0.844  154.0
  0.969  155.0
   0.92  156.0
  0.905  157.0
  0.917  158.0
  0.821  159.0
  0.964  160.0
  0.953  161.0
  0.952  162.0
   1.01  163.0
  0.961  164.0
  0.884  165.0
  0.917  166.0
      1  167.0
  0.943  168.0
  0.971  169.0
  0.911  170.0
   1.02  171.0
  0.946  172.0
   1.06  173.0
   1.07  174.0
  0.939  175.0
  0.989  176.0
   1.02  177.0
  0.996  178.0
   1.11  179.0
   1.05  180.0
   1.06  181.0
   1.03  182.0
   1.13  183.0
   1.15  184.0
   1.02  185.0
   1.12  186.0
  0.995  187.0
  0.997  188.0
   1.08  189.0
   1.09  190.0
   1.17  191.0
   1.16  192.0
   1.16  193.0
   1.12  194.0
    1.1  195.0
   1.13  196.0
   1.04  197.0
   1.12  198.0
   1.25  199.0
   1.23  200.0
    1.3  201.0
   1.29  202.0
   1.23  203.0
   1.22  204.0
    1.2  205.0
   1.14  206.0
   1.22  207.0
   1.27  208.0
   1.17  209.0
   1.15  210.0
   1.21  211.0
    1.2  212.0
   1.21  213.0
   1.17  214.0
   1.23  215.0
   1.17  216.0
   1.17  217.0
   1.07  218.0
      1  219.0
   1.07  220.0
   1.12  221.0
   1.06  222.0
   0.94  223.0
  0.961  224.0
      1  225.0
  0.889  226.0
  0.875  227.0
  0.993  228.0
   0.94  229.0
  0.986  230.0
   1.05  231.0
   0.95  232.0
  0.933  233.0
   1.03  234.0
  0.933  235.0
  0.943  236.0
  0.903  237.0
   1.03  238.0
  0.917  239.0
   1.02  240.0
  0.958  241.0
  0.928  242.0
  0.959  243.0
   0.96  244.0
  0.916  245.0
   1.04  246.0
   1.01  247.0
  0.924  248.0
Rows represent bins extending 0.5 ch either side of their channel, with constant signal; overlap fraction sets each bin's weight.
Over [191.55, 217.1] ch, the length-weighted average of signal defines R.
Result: 1.19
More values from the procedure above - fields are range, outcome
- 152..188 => 0.984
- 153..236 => 1.05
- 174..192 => 1.06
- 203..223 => 1.16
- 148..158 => 0.943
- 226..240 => 0.96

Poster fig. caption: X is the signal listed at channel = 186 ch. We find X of 1.12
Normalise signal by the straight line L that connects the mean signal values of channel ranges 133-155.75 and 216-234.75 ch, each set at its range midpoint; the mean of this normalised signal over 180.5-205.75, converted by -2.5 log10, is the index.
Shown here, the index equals -0.15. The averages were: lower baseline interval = 0.972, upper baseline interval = 1.01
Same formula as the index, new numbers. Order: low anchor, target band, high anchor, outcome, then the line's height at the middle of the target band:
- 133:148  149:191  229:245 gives -0.015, 0.977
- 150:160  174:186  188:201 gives 0.009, 1.06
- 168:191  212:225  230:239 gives -0.114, 0.988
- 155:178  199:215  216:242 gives -0.234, 0.98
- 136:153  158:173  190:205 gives 0.109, 1.05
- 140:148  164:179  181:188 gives 0.054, 1.03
